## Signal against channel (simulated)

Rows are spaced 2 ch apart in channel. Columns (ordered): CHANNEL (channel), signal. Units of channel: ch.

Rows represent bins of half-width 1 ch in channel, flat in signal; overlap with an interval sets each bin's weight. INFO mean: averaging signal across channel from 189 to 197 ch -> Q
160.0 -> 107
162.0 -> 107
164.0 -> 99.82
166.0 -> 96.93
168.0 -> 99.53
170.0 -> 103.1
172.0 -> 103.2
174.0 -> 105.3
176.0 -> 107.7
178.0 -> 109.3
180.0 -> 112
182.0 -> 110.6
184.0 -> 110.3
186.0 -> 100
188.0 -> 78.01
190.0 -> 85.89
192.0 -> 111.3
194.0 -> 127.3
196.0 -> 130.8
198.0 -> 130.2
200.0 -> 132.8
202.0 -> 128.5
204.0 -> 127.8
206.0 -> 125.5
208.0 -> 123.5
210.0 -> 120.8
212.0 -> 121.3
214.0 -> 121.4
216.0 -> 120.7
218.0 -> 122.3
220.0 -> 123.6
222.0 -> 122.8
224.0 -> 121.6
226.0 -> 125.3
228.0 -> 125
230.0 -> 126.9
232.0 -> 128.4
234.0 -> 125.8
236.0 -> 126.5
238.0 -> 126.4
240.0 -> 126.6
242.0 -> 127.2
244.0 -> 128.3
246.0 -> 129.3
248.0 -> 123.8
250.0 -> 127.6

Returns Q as 114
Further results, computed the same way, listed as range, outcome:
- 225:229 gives 125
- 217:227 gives 123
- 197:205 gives 130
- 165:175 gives 102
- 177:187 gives 108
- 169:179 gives 106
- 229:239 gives 127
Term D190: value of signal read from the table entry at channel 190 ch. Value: 85.89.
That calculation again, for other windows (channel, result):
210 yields 120.8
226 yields 125.3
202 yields 128.5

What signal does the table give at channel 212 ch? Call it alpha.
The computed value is 121.3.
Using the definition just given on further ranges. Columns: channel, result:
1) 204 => 127.8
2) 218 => 122.3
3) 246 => 129.3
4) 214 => 121.4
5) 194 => 127.3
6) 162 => 107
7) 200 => 132.8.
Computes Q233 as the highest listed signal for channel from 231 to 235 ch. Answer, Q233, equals 128.4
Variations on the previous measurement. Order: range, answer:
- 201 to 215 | 128.5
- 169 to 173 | 103.2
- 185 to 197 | 130.8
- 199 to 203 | 132.8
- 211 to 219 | 122.3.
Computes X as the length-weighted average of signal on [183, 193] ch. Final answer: 97.1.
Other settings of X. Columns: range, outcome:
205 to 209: 124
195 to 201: 131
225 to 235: 126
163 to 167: 98.4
